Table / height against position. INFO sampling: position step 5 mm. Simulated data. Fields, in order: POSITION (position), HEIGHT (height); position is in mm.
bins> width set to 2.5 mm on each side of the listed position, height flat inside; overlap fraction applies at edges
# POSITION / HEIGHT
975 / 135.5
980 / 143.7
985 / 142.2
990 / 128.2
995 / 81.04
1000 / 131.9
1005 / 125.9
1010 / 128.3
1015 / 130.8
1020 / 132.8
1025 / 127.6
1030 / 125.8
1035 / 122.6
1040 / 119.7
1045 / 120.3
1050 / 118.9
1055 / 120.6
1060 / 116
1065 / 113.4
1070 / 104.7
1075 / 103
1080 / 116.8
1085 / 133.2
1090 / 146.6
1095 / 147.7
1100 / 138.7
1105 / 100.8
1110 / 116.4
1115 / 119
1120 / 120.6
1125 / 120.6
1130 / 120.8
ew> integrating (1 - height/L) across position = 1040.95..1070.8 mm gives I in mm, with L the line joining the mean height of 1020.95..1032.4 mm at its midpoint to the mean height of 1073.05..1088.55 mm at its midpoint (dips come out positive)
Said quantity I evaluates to 1.7 mm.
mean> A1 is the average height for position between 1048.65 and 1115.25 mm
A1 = 121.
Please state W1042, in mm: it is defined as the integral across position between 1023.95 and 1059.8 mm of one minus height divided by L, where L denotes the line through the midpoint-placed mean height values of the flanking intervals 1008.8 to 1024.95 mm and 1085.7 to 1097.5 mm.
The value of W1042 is 3.6 mm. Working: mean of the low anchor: 130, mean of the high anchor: 145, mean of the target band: 122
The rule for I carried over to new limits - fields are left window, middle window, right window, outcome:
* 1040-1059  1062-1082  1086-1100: 3.4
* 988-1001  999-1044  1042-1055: -4.5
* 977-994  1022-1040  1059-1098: 0.5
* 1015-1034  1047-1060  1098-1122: 0.6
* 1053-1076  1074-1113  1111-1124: -3.4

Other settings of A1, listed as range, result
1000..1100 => 124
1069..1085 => 112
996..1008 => 123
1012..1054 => 125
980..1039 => 126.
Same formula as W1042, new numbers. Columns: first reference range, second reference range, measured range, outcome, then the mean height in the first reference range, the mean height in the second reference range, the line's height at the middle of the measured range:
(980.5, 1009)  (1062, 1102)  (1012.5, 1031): -0.8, 124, 125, 124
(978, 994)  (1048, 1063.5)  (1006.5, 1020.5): -0.3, 133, 118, 127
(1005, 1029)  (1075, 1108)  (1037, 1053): 1.1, 129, 128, 129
